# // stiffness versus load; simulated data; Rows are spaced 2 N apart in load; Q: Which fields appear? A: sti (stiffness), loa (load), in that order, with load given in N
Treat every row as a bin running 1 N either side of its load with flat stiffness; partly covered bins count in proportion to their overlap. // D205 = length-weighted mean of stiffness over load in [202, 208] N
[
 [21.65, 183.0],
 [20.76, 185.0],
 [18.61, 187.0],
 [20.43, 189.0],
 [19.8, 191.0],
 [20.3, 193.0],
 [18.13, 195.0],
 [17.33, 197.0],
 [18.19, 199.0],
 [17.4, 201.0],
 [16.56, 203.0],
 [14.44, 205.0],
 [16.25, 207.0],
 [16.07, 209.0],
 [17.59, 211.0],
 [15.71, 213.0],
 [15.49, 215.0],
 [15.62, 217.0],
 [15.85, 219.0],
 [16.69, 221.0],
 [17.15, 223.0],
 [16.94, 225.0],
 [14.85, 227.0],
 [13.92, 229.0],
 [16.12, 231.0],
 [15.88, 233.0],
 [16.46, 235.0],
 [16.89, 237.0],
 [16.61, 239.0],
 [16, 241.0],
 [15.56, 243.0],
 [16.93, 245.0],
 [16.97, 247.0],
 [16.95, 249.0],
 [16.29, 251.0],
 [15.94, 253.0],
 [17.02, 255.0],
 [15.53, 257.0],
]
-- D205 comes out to 15.8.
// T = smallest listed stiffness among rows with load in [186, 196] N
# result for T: 18.13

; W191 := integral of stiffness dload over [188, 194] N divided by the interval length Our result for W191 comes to 20.2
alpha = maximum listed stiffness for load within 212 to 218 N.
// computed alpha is 15.71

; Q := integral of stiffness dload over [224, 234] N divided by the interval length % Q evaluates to 15.5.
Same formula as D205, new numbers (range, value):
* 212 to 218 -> 15.6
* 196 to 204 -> 17.4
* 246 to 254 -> 16.5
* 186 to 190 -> 19.5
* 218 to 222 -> 16.3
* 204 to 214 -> 16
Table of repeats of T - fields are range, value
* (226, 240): 13.92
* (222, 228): 14.85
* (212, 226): 15.49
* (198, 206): 14.44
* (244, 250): 16.93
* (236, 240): 16.61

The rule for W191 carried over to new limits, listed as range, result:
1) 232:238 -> 16.4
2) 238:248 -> 16.4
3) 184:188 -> 19.7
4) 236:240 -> 16.8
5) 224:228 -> 15.9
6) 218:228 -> 16.3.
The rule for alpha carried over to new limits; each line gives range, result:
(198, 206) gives 18.19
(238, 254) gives 16.97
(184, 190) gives 20.76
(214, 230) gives 17.15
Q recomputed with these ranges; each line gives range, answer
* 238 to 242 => 16.3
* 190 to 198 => 18.9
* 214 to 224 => 16.2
